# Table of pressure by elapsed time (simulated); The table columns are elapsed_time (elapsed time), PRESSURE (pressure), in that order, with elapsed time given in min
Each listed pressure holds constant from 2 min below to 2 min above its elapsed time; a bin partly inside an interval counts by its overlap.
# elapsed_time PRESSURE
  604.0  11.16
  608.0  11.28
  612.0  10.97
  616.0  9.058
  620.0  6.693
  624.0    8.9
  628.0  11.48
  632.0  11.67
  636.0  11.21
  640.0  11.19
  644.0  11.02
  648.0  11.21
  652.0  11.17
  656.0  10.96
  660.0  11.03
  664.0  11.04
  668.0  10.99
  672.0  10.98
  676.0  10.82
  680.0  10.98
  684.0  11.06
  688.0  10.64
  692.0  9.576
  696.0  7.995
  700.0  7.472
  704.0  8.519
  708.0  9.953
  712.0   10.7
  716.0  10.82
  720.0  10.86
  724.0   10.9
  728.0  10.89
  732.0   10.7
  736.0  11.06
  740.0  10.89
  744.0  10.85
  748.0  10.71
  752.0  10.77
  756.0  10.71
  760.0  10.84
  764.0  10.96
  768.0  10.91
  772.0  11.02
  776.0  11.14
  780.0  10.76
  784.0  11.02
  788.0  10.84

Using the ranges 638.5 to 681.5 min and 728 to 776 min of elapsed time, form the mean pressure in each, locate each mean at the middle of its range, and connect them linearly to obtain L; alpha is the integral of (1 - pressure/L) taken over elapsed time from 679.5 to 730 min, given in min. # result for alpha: 4.4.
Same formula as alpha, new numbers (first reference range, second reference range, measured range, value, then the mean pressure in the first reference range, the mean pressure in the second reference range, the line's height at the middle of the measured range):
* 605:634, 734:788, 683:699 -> 1.3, 10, 10.9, 10.5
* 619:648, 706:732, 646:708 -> 1.8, 10.5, 10.7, 10.6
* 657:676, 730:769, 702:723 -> 1.3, 11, 10.8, 10.9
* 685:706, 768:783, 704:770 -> -4.8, 8.95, 11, 9.99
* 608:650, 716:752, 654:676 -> -0.9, 10.4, 10.9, 10.5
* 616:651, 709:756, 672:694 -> -0.1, 10.4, 10.8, 10.6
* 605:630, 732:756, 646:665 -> -1.8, 9.79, 10.8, 10.1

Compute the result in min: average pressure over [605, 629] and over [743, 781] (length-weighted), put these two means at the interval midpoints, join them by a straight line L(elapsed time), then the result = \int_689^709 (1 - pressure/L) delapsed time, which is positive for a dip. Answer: 3.15 min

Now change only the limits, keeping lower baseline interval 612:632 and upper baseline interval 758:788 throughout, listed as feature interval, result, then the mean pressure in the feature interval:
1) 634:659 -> -3.59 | 11.1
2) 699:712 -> 1.57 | 9.05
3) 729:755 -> -0.45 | 10.8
